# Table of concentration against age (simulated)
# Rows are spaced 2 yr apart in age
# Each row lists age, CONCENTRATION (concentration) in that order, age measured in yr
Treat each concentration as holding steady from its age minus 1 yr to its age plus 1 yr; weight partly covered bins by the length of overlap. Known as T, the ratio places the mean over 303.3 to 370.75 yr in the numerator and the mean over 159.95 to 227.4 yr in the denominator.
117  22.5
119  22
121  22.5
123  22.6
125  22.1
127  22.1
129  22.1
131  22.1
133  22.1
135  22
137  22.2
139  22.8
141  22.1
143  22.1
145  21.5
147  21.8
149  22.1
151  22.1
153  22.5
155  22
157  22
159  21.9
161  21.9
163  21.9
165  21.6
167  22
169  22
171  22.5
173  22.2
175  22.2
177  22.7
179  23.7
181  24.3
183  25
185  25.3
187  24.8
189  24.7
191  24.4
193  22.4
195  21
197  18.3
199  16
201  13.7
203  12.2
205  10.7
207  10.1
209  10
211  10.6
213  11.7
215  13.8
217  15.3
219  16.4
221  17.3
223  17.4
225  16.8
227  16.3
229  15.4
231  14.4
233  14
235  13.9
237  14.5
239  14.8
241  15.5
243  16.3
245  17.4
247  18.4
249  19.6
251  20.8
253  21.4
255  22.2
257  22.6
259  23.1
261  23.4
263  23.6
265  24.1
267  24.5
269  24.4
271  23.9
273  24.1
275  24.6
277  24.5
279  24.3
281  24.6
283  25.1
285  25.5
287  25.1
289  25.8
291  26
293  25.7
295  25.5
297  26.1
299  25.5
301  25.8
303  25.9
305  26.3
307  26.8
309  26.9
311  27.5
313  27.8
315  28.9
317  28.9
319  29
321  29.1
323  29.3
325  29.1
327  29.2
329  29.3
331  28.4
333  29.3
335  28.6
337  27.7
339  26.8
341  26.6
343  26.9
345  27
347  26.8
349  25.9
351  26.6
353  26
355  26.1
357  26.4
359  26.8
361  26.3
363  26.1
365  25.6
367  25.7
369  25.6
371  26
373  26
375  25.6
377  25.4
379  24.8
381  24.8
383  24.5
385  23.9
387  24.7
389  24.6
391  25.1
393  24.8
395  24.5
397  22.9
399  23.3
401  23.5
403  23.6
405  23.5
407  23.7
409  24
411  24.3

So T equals 1.45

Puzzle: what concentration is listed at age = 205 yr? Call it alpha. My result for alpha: 10.7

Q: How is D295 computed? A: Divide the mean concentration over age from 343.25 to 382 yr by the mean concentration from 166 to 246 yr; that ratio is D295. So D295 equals 1.46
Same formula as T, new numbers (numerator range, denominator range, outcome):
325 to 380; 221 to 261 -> 1.51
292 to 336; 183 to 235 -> 1.66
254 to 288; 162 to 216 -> 1.25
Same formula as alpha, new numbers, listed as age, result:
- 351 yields 26.6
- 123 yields 22.6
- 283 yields 25.1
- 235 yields 13.9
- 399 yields 23.3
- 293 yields 25.7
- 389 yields 24.6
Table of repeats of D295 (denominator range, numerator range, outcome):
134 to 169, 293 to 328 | 1.25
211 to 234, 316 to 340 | 1.90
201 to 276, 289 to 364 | 1.54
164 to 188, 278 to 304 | 1.10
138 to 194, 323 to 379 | 1.18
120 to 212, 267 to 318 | 1.24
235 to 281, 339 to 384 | 1.23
